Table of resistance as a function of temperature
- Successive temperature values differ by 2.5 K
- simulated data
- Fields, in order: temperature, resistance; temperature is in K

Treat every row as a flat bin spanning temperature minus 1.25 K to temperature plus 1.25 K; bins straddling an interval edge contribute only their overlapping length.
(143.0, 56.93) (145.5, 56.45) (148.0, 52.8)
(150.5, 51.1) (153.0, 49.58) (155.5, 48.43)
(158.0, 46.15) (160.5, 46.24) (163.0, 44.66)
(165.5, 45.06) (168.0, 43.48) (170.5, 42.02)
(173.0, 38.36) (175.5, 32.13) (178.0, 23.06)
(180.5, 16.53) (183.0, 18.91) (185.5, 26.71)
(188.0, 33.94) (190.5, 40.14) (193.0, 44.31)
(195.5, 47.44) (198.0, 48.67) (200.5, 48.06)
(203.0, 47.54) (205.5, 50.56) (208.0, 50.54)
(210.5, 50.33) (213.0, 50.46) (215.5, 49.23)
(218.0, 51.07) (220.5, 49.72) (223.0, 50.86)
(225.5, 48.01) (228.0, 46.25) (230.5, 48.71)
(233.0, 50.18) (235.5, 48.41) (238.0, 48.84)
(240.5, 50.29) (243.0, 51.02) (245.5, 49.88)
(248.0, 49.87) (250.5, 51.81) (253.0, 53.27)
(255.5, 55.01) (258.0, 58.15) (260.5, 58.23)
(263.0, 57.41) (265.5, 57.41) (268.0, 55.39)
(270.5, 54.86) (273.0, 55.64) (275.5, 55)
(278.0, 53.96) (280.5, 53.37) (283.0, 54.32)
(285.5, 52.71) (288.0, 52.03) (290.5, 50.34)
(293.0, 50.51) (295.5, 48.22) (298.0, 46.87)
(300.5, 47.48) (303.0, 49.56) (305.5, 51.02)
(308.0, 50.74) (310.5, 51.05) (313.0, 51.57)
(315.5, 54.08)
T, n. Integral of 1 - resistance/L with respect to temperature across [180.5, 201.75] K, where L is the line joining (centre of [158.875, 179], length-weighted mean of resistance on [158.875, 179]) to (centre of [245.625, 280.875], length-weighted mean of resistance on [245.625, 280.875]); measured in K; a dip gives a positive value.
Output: 3.1 K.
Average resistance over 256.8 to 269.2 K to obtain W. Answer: 57.3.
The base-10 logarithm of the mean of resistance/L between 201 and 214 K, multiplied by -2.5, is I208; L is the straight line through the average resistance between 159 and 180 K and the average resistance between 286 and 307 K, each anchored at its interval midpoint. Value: -0.19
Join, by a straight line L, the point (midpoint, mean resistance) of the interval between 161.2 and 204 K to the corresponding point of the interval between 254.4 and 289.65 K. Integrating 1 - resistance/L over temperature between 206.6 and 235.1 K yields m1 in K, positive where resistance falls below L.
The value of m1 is -2.8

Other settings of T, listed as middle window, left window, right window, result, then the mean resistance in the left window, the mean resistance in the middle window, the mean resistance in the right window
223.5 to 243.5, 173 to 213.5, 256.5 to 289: -0.7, 39.1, 49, 55.3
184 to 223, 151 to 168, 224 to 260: 2.4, 46.6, 45.9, 50.9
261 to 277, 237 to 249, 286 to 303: -2.0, 50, 56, 49.4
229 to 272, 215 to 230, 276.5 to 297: -2.1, 49.2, 52.8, 51.9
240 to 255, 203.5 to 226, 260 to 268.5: 1.0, 50.1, 51.3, 57.2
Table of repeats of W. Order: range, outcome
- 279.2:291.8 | 52.6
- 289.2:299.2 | 49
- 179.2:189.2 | 24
